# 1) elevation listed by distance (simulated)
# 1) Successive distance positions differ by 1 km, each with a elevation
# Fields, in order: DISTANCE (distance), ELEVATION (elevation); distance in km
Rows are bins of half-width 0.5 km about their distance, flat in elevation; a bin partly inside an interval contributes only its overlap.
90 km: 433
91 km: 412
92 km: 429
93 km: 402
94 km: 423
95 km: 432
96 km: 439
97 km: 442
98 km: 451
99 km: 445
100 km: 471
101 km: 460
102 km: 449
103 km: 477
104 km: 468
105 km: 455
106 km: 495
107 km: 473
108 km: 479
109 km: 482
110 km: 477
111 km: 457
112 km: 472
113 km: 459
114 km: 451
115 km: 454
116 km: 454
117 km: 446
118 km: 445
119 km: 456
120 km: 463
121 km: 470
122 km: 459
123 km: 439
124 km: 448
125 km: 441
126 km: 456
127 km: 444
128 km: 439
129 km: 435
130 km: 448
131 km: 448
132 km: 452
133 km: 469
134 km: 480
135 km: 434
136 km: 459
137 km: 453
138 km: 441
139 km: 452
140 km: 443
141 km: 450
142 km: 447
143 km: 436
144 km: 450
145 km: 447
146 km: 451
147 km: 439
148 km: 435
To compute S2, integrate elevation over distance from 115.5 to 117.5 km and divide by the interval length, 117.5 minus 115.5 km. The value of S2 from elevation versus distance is 450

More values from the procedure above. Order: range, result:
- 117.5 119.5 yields 450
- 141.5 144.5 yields 444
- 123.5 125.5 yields 444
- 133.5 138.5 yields 453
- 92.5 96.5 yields 424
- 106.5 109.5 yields 478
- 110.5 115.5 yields 459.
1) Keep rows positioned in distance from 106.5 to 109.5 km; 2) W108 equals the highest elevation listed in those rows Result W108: 482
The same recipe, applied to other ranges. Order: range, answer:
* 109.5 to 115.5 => 477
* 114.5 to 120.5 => 463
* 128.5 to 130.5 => 448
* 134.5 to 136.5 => 459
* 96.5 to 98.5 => 451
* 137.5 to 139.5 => 452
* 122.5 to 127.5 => 456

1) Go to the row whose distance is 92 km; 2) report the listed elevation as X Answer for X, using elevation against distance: 429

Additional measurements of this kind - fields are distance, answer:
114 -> 451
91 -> 412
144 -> 450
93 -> 402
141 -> 450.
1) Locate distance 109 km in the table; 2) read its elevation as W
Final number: 482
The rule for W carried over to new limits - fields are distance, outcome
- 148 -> 435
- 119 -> 456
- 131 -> 448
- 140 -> 443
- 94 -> 423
